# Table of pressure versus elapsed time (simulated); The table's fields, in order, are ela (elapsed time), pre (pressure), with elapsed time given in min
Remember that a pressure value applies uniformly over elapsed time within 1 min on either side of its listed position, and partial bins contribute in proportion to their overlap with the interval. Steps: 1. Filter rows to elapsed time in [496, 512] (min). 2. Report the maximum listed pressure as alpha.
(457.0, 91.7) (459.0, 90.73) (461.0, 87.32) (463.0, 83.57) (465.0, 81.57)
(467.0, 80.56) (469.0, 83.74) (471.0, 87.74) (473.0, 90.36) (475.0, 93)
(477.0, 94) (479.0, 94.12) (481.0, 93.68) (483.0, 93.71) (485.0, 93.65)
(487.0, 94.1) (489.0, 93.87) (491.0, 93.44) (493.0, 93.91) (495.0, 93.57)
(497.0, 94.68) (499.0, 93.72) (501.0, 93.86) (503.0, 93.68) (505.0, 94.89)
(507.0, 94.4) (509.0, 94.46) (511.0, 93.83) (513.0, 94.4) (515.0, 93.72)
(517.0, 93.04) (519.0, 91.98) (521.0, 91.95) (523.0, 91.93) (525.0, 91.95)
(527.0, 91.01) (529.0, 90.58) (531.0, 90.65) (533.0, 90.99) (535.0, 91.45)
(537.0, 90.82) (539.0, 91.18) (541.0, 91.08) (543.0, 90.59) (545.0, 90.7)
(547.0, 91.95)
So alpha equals 94.89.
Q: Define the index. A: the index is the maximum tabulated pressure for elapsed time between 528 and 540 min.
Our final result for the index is 91.45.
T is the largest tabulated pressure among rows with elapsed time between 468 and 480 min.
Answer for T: 94.12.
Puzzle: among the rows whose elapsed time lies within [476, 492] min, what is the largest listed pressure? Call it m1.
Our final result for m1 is 94.12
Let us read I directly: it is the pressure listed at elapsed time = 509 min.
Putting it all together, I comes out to 94.46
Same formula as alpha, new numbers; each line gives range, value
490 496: 93.91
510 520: 94.4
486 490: 94.1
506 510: 94.46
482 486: 93.71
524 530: 91.95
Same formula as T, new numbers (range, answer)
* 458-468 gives 90.73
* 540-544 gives 91.08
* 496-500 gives 94.68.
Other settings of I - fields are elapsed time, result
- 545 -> 90.7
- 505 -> 94.89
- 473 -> 90.36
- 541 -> 91.08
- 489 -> 93.87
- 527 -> 91.01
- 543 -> 90.59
